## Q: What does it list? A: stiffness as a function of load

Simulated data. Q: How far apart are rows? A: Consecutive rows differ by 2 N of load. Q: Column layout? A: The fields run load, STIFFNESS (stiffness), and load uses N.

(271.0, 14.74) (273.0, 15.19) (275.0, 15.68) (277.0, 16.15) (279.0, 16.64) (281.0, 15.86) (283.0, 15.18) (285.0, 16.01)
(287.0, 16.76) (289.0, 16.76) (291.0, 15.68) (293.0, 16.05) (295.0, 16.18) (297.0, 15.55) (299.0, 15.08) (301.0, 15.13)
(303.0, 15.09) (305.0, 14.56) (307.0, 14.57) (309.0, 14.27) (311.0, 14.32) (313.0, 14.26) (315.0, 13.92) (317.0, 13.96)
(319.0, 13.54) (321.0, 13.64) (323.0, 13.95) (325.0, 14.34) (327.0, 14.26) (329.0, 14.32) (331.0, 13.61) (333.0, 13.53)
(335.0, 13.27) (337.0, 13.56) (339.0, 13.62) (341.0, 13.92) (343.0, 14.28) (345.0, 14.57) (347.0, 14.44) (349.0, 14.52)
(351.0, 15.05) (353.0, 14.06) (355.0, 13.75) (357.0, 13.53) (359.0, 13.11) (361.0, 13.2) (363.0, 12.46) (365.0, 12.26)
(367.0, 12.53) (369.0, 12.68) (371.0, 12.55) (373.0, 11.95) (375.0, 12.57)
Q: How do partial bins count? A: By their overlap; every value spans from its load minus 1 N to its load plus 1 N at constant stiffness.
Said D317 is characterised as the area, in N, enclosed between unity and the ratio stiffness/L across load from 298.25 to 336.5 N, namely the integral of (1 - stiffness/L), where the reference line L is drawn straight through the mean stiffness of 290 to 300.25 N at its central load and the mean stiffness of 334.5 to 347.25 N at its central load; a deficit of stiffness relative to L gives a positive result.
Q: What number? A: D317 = 1.7 N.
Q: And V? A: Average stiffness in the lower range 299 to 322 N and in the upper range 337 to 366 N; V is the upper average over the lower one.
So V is 0.96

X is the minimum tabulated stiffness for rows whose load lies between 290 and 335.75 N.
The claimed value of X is 13.27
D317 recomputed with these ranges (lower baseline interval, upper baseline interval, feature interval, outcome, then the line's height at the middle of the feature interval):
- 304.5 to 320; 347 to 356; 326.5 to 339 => 0.47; 14.3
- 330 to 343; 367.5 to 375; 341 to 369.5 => -1.40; 13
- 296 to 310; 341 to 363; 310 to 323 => 0.62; 14.6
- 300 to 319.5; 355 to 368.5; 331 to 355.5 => -1.11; 13.4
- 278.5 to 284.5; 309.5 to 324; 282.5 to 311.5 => -0.81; 15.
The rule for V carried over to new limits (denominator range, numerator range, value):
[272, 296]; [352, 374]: 0.81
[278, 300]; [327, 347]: 0.87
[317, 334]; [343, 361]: 1.01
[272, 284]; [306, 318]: 0.90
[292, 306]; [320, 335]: 0.90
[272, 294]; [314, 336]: 0.87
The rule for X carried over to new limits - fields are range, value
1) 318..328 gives 13.54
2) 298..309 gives 14.27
